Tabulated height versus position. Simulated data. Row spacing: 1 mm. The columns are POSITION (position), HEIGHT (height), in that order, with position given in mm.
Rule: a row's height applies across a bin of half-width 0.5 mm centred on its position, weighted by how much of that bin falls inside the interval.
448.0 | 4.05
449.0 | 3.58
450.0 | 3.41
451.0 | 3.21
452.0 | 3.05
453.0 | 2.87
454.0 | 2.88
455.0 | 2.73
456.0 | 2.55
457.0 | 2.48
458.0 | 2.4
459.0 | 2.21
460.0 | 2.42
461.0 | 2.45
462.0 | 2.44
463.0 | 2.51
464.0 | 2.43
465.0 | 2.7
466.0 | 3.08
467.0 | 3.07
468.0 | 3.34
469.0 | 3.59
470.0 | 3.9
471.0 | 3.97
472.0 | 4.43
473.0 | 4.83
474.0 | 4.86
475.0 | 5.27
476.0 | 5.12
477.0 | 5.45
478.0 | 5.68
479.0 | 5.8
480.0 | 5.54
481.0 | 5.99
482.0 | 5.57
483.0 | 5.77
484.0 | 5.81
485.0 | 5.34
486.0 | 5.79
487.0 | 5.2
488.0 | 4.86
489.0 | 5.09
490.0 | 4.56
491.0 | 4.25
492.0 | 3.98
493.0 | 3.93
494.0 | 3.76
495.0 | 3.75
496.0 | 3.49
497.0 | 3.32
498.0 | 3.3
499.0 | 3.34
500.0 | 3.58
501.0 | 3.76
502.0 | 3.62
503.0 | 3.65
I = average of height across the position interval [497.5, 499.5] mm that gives 3.32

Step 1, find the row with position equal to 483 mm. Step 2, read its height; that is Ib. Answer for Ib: 5.77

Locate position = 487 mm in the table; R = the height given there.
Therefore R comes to 5.2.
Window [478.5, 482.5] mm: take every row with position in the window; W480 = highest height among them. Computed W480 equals 5.99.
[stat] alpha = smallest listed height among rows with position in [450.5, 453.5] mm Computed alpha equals 2.87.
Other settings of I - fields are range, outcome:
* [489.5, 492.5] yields 4.26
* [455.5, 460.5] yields 2.41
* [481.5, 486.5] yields 5.66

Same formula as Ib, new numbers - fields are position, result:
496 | 3.49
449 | 3.58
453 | 2.87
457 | 2.48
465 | 2.7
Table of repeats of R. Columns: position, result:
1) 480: 5.54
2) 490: 4.56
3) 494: 3.76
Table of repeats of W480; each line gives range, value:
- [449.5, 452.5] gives 3.41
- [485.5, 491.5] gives 5.79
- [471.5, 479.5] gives 5.8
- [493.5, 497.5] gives 3.76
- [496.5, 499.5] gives 3.34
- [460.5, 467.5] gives 3.08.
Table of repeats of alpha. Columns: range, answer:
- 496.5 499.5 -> 3.3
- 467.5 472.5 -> 3.34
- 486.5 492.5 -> 3.98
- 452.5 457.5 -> 2.48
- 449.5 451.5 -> 3.21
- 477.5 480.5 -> 5.54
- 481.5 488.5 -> 4.86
